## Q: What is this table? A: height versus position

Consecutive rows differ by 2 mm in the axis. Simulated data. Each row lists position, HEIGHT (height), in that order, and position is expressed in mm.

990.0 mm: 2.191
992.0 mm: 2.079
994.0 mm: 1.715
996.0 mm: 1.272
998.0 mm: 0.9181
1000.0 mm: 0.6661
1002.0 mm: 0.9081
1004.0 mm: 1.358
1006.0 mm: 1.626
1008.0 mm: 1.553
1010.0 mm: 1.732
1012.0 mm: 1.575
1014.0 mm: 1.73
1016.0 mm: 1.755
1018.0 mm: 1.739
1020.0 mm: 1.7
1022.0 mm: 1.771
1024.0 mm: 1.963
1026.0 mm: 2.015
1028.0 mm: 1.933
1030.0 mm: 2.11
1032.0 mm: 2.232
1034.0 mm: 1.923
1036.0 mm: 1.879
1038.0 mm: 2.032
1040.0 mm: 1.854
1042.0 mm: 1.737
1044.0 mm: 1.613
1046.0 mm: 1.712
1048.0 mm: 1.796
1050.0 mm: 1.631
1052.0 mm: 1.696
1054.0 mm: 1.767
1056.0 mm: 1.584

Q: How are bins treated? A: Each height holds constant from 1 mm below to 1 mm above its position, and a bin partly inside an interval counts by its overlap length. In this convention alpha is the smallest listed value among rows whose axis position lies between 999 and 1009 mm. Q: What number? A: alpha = 0.6661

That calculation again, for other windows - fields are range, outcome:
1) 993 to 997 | 1.272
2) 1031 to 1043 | 1.737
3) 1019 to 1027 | 1.7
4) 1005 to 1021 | 1.553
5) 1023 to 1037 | 1.879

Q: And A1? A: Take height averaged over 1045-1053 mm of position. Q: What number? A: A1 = 1.71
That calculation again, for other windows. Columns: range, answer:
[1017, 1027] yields 1.84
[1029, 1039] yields 2.04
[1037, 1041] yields 1.94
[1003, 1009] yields 1.51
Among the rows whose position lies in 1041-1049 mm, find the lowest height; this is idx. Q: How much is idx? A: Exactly 1.613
